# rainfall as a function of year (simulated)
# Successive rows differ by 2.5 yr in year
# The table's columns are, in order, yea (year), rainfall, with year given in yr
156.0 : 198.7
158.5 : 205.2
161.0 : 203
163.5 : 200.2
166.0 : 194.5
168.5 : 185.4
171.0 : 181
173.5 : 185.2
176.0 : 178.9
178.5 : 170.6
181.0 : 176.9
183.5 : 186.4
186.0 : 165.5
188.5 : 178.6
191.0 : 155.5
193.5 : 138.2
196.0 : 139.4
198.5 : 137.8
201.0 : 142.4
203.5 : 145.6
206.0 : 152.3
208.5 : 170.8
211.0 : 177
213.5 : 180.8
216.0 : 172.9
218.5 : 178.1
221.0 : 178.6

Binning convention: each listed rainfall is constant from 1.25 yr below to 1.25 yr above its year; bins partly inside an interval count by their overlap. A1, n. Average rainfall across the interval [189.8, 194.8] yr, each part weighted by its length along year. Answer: 147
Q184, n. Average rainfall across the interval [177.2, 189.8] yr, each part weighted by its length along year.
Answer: 176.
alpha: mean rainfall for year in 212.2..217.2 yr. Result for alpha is 177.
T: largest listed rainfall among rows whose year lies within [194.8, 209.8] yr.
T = 170.8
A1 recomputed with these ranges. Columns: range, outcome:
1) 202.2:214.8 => 165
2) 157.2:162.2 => 204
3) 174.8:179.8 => 175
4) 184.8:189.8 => 172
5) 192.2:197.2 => 139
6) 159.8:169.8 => 196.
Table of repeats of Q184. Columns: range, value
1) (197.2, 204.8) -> 142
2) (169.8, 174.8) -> 183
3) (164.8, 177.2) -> 185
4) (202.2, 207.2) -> 149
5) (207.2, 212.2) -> 174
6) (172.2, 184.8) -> 180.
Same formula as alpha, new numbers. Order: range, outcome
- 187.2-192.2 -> 167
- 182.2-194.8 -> 165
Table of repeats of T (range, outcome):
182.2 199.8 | 186.4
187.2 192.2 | 178.6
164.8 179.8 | 194.5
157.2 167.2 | 205.2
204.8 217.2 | 180.8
